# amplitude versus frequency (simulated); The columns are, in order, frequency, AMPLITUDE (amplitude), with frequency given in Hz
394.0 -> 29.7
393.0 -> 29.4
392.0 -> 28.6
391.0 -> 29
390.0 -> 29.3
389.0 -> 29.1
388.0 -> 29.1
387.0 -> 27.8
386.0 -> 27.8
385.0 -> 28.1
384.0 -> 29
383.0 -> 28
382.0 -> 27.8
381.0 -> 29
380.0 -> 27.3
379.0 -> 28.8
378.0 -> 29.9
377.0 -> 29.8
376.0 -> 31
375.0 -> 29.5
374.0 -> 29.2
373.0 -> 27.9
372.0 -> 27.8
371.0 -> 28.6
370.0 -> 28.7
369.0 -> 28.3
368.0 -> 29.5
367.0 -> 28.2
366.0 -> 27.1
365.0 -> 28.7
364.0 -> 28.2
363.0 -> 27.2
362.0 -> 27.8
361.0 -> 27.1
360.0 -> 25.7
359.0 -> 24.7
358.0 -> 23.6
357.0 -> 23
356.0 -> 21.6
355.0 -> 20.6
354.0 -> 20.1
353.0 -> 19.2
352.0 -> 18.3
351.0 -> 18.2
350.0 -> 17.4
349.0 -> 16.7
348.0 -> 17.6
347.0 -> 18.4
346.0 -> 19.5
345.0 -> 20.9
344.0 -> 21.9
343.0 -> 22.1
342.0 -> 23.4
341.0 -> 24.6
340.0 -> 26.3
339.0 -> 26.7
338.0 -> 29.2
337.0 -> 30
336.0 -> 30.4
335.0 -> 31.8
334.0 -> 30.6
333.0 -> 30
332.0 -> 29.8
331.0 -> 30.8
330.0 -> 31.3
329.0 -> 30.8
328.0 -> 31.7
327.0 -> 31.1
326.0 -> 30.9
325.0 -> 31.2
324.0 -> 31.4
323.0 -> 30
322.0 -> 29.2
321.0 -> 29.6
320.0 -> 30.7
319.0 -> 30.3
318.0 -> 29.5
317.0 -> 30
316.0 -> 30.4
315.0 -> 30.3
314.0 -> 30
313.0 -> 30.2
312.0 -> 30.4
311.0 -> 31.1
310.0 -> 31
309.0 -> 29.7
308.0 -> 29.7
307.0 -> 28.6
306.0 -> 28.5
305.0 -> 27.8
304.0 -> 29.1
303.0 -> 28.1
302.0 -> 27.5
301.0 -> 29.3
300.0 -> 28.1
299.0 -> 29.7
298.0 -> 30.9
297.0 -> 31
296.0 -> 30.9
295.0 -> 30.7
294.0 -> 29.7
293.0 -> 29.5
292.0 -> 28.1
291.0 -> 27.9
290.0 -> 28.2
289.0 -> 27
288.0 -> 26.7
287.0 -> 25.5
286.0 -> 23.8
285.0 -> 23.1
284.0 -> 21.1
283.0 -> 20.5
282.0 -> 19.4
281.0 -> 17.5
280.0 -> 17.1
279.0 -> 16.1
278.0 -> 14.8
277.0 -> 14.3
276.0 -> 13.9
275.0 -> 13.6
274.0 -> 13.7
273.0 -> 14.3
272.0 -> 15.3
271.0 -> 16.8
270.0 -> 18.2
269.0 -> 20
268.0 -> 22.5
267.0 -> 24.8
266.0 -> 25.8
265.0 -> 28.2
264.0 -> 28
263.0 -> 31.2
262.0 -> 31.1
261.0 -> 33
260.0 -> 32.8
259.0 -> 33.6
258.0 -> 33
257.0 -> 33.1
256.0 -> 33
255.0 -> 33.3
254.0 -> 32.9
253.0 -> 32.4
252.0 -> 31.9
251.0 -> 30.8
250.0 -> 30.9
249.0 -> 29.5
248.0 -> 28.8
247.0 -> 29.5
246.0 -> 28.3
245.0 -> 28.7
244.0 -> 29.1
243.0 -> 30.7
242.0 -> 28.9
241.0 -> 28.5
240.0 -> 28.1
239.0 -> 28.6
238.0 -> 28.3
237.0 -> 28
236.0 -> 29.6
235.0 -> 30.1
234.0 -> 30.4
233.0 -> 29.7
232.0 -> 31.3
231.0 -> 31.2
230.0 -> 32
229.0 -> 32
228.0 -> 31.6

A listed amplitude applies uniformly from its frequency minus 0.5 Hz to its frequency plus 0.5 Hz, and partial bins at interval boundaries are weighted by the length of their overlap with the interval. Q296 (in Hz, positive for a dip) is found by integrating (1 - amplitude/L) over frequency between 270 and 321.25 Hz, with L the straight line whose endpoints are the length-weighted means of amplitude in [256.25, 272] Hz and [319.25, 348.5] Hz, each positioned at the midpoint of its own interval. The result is 3.7 Hz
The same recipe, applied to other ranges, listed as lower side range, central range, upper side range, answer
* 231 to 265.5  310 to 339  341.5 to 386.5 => -3.68 Hz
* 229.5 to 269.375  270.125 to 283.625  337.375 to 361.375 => 5.66 Hz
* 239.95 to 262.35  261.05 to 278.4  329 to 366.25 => 5.31 Hz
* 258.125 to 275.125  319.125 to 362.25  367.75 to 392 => 2.11 Hz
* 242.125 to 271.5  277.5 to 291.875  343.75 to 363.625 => 2.46 Hz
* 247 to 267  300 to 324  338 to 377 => -1.91 Hz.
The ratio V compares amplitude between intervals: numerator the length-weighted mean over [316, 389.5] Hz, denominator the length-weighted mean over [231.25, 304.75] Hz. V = 1.0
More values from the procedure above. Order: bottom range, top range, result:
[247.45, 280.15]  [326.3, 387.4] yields 1.05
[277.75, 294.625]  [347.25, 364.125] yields 0.94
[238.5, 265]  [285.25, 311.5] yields 0.94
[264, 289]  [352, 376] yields 1.32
